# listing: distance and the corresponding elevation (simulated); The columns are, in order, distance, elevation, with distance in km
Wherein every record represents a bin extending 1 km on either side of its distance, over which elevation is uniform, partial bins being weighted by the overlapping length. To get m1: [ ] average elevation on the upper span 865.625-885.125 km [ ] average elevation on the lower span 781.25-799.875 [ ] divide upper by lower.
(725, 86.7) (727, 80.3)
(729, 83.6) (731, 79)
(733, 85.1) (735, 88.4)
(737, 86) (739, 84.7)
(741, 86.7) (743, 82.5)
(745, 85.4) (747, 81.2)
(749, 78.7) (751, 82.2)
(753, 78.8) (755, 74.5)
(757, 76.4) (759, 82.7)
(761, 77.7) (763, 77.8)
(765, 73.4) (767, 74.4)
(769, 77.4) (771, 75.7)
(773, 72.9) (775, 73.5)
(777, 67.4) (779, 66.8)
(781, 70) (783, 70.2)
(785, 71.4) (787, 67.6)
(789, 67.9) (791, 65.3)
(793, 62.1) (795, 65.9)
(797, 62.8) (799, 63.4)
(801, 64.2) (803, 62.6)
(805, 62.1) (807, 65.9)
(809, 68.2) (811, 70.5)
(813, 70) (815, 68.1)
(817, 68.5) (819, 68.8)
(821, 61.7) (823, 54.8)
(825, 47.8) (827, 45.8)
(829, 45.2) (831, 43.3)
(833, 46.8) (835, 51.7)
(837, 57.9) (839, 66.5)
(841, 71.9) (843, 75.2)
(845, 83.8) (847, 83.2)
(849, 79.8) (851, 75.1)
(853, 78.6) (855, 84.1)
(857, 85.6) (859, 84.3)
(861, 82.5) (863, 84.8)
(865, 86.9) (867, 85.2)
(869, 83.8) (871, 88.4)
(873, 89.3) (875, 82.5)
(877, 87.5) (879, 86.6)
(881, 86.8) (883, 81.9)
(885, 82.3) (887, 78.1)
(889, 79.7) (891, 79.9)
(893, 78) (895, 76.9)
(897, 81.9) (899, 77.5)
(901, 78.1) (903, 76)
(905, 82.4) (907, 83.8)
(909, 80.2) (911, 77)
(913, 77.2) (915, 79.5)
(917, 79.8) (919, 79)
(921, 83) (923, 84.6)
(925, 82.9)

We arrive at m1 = 1.29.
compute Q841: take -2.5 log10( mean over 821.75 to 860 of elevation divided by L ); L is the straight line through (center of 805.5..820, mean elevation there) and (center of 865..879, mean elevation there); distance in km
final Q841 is 0.167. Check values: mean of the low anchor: 68.3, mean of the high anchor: 86.2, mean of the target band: 66.4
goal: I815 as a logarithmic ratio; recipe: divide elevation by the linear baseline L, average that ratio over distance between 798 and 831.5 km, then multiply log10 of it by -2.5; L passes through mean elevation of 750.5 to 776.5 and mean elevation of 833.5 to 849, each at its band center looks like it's 0.18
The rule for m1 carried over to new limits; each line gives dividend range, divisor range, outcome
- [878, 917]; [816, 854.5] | 1.26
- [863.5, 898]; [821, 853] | 1.33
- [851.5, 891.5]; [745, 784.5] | 1.11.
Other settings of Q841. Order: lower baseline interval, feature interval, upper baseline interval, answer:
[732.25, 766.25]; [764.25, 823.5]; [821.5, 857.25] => 0.08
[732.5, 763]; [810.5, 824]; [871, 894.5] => 0.24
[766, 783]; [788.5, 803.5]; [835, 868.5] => 0.15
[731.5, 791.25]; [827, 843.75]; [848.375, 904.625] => 0.39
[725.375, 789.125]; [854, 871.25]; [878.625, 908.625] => -0.07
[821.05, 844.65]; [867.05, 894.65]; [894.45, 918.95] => -0.17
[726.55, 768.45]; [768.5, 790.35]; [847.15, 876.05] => 0.16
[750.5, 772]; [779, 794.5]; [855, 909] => 0.16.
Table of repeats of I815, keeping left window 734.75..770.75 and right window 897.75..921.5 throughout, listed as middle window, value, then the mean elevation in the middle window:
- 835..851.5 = 0.10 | 72.8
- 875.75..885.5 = -0.07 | 85.1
